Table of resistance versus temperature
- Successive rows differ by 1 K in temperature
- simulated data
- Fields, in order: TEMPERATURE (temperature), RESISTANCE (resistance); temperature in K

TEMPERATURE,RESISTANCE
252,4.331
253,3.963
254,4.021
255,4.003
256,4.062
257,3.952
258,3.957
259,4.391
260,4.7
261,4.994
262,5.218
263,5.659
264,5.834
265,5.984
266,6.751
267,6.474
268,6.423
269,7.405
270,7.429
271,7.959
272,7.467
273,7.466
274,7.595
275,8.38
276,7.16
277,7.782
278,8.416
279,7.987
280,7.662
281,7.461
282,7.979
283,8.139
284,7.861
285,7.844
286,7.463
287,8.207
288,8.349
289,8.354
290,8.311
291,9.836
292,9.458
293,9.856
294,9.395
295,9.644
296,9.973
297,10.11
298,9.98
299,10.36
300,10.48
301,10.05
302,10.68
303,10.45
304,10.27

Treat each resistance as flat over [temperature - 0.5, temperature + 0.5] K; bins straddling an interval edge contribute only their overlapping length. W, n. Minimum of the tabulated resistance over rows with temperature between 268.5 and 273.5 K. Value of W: 7.405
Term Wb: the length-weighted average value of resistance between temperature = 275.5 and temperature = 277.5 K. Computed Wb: 7.47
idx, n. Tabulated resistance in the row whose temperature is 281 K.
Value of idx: 7.461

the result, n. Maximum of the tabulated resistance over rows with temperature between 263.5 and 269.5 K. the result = 7.405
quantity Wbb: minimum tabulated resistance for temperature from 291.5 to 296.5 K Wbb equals 9.395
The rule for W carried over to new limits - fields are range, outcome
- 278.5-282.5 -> 7.461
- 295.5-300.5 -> 9.973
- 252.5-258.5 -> 3.952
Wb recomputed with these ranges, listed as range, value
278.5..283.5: 7.85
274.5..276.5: 7.77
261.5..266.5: 5.89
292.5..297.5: 9.8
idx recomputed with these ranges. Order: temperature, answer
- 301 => 10.05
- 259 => 4.391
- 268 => 6.423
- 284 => 7.861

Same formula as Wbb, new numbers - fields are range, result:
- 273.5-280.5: 7.16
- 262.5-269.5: 5.659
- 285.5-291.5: 7.463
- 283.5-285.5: 7.844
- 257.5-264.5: 3.957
